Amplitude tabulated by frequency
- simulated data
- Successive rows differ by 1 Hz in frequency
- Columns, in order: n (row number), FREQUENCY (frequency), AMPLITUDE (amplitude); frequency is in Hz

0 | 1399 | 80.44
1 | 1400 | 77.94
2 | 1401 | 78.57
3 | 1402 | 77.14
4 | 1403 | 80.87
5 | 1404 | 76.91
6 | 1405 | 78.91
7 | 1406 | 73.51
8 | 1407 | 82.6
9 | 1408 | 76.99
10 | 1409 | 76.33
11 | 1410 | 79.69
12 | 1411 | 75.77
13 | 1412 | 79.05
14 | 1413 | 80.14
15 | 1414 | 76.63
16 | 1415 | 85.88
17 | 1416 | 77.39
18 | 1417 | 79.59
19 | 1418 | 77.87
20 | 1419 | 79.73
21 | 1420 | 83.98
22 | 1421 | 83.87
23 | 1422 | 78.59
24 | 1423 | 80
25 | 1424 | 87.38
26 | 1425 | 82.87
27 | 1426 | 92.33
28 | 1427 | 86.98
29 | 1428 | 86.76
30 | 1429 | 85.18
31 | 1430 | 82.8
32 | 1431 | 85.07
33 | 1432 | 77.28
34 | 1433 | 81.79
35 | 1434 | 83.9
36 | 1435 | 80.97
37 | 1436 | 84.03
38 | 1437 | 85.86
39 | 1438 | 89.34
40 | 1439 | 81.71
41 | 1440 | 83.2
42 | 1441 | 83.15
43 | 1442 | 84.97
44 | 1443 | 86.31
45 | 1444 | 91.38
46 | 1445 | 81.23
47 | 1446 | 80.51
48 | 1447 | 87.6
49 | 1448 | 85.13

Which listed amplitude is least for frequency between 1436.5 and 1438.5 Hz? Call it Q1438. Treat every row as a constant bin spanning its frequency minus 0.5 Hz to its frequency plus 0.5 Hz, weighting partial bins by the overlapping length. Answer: 85.86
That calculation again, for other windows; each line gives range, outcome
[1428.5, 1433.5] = 77.28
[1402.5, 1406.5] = 73.51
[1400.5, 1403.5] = 77.14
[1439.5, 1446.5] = 80.51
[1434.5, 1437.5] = 80.97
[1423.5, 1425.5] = 82.87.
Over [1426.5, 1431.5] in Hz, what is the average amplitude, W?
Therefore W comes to 85.4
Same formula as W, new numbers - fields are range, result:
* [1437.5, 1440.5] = 84.8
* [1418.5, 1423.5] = 81.2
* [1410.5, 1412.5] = 77.4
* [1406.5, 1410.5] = 78.9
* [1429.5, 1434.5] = 82.2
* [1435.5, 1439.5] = 85.2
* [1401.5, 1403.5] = 79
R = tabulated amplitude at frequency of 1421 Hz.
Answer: 83.87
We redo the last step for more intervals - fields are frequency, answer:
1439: 81.71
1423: 80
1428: 86.76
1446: 80.51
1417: 79.59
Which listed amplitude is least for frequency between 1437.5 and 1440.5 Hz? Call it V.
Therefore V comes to 81.71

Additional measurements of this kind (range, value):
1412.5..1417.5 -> 76.63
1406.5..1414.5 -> 75.77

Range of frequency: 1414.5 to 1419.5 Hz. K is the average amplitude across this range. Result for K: 80.1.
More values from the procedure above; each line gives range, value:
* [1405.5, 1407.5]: 78.1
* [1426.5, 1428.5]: 86.9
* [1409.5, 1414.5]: 78.3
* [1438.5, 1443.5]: 83.9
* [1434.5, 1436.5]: 82.5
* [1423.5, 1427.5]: 87.4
